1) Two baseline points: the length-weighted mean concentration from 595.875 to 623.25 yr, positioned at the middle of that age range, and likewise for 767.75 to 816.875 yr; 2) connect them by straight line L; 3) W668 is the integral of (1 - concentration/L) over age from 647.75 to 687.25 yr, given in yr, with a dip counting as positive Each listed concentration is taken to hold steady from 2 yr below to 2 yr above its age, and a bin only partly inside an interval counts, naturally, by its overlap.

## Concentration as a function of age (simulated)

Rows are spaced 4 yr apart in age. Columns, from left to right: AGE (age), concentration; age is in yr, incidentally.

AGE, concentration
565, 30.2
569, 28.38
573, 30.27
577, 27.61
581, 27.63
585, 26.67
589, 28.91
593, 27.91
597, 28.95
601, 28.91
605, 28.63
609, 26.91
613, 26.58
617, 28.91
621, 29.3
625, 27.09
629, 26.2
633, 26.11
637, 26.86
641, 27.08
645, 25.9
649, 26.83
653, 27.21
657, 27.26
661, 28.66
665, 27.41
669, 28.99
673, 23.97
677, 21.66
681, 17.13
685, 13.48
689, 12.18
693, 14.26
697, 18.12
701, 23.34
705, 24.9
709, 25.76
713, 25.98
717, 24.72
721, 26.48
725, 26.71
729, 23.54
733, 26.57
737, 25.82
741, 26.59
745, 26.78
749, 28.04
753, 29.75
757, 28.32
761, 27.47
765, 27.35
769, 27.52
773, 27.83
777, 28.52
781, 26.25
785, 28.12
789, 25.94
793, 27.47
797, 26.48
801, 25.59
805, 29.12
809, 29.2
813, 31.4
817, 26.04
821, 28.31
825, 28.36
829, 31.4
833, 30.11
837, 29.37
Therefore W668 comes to 5.6 yr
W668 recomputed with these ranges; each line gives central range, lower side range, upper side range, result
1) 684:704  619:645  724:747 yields 7.2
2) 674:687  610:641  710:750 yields 4.3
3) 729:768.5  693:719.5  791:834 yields -3.0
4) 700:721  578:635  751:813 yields 2.0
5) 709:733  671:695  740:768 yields -3.0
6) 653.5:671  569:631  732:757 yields -0.2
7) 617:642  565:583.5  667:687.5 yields -2.9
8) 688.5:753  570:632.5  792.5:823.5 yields 8.7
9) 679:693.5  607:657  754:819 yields 6.9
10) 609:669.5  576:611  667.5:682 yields -5.0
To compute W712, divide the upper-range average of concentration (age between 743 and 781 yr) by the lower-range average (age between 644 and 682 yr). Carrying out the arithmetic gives 1.08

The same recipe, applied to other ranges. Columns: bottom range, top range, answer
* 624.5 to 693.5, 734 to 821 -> 1.15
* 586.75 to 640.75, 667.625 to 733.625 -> 0.79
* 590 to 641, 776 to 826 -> 1.00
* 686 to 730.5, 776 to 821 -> 1.25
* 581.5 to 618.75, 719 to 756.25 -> 0.95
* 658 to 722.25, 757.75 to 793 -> 1.23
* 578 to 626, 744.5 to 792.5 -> 0.99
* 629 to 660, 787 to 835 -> 1.06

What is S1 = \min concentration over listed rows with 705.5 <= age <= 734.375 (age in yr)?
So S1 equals 23.54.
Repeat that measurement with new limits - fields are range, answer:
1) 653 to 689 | 12.18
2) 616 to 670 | 25.9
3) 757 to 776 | 27.35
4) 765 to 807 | 25.59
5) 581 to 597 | 26.67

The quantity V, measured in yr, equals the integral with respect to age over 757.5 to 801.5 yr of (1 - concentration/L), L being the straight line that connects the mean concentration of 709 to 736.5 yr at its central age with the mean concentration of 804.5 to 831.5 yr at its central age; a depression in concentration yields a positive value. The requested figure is 0.8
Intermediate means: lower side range 25.7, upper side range 29.1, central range 27.2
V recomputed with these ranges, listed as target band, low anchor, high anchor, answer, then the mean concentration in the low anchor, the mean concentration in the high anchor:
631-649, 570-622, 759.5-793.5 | 1.0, 28.2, 27.4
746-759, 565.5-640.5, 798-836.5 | 0.0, 27.9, 28.8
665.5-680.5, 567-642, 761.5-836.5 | 1.9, 27.8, 28.1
